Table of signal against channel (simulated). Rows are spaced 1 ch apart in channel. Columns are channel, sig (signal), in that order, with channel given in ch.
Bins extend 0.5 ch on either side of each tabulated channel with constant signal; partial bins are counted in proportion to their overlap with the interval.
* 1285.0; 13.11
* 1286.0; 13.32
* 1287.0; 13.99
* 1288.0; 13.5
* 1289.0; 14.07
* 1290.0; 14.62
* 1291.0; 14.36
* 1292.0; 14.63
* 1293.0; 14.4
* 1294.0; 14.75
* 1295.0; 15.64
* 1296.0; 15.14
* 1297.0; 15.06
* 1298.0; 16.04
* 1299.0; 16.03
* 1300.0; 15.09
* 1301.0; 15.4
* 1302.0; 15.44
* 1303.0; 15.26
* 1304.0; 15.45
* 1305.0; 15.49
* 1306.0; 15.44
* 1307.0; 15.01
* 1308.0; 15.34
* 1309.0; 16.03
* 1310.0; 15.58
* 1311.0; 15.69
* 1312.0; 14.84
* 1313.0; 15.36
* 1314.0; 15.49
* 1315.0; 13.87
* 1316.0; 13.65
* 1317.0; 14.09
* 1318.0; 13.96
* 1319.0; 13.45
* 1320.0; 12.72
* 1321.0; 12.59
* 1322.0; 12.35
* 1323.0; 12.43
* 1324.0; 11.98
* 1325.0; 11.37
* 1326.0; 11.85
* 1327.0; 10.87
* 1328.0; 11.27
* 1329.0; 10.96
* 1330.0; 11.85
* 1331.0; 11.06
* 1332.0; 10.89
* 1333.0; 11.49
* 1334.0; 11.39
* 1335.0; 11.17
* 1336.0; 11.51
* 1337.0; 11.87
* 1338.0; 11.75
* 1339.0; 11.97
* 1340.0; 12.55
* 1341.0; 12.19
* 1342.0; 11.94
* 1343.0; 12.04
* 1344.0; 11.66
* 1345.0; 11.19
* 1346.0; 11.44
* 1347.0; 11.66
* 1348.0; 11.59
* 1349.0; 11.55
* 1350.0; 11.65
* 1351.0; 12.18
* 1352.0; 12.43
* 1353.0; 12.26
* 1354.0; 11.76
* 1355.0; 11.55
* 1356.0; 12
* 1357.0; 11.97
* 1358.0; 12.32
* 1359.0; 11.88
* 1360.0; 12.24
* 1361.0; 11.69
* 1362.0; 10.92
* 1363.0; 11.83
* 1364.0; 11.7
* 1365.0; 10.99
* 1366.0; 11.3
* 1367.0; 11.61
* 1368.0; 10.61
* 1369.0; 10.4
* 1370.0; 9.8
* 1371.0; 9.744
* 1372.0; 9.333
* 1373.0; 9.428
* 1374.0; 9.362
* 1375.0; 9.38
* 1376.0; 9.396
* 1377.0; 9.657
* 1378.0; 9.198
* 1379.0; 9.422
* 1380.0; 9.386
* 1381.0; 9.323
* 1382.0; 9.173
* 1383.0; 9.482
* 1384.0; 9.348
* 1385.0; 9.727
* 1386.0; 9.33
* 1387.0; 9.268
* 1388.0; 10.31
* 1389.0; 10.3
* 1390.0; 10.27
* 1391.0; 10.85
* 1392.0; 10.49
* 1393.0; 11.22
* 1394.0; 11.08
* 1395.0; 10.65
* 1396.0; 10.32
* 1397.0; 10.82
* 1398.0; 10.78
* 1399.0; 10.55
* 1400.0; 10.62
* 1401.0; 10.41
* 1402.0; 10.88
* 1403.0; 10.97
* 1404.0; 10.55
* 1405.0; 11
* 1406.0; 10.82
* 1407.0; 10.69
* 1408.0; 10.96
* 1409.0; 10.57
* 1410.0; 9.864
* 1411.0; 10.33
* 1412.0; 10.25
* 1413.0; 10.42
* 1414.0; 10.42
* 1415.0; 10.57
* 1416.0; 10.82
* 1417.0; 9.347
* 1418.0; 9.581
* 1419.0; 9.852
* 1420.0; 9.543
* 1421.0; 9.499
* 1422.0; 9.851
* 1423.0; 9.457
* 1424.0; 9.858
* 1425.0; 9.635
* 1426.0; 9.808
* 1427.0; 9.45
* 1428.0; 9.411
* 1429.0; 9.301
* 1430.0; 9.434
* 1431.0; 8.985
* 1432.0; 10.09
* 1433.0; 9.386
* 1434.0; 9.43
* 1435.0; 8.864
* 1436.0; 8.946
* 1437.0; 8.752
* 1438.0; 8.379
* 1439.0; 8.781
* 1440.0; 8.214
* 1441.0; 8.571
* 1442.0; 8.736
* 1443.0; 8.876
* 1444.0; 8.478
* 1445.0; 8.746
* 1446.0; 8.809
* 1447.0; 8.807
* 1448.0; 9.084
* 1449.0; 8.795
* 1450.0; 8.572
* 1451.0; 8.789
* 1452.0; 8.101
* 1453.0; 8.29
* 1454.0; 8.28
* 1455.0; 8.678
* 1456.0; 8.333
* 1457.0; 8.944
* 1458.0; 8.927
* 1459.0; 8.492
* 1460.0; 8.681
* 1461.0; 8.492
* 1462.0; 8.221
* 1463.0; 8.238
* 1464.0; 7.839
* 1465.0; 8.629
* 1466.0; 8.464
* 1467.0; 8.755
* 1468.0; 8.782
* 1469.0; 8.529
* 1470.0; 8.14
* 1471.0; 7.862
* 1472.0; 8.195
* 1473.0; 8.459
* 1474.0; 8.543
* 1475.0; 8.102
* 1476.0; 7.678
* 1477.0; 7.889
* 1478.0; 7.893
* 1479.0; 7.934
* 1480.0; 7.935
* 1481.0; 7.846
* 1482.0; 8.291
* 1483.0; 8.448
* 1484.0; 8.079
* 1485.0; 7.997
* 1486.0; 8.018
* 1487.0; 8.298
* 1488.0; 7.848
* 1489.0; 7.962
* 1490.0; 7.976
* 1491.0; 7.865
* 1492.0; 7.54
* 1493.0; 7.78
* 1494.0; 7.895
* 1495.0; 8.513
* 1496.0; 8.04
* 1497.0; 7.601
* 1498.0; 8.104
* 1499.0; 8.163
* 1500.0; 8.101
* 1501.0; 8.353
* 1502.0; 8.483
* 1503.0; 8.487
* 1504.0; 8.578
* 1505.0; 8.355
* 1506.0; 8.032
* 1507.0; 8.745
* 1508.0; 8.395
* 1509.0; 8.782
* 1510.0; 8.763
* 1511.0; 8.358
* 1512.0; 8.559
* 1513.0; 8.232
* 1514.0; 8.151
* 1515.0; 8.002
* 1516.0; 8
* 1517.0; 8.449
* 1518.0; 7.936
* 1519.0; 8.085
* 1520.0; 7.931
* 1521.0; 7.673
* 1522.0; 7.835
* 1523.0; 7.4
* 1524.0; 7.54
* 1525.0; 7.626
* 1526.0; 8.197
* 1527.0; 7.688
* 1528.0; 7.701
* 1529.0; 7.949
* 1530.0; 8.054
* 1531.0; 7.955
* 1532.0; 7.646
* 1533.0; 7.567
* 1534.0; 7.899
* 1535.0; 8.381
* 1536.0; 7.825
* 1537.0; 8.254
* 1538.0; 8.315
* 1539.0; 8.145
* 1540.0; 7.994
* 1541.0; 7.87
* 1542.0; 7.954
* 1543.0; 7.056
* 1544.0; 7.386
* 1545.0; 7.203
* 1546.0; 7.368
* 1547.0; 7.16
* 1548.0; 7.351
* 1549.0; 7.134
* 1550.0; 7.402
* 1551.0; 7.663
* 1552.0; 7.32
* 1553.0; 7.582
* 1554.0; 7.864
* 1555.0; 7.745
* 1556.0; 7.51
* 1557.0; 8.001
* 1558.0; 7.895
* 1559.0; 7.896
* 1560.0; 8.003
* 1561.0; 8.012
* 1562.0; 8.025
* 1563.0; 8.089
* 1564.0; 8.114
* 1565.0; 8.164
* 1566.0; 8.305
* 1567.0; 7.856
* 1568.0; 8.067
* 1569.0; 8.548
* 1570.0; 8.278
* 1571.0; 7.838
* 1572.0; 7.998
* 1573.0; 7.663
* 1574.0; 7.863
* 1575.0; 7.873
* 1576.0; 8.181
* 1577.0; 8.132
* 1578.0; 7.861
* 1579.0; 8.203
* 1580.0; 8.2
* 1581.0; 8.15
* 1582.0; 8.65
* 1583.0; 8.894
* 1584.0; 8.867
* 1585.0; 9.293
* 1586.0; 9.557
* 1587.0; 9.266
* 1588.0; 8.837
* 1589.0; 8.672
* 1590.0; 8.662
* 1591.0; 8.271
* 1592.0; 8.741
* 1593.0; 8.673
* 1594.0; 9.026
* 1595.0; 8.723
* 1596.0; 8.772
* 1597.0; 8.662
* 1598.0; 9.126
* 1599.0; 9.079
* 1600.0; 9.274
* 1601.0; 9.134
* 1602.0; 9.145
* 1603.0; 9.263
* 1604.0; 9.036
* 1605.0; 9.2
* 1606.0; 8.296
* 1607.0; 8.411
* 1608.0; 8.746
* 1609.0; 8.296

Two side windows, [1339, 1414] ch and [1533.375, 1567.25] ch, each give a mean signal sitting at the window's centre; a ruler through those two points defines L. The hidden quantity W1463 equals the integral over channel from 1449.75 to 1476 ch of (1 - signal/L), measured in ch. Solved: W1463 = 2.5 ch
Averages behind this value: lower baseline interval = 10.8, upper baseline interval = 7.79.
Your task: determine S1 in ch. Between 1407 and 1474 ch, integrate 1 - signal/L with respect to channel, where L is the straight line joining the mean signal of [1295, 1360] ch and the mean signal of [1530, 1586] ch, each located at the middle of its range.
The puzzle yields 9.3 ch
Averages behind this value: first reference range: 13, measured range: 9.09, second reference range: 7.95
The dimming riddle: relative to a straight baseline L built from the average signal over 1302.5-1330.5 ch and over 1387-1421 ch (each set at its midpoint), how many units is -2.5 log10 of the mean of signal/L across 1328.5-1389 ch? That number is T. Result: 0.11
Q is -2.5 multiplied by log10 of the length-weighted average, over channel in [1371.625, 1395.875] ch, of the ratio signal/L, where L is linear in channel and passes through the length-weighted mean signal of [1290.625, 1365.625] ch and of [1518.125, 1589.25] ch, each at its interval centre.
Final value 0.20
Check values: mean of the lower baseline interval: 13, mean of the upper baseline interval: 7.98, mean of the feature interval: 9.82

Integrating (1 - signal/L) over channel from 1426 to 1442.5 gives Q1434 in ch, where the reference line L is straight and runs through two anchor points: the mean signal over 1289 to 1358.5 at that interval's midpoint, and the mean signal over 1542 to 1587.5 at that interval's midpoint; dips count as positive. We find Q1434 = 2.7 ch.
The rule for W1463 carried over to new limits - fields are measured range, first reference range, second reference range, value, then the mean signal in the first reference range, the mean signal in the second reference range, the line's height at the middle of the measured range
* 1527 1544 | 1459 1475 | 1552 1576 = 0.41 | 8.38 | 7.96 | 8.08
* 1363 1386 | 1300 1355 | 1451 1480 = 2.89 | 12.9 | 8.34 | 11.3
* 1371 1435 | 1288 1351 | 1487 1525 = 5.77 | 13.3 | 8.12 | 11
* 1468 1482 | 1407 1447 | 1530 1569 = 1.15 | 9.5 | 7.8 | 8.83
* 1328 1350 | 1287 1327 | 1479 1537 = 2.93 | 14.4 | 8.07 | 13.4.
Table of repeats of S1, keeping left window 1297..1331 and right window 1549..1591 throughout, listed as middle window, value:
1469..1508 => 7.4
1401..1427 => 3.3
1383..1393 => 1.8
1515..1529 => 2.1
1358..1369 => 1.2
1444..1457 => 2.7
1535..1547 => 1.4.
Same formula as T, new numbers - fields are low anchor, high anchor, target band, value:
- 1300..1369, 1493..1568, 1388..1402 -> 0.05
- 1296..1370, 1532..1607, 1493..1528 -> 0.15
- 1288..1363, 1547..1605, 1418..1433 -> 0.17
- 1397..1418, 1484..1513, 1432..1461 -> 0.10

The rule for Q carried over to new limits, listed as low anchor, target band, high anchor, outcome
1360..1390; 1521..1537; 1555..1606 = 0.14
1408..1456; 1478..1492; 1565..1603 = 0.13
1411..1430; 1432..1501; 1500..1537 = 0.08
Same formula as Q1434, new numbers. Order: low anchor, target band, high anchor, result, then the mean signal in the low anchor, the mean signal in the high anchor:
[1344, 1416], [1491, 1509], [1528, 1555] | 0.6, 10.7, 7.7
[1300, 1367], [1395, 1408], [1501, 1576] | 0.5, 12.7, 7.95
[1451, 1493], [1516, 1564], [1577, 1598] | 4.1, 8.23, 8.7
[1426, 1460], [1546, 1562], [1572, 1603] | 1.9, 8.85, 8.65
